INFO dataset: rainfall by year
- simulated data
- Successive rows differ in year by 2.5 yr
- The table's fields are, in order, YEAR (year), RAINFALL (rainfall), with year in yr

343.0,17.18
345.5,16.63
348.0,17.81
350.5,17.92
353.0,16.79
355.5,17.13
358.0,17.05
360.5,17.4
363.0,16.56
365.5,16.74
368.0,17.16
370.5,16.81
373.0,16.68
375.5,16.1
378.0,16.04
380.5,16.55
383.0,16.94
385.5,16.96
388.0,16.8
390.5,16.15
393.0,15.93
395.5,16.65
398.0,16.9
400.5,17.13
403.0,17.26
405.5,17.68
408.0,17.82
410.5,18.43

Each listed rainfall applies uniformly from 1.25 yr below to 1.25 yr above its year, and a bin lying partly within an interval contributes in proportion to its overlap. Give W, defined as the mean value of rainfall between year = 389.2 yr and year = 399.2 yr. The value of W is 16.4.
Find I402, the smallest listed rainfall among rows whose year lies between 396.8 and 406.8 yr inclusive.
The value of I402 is 16.9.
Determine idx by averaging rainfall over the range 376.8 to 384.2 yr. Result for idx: 16.5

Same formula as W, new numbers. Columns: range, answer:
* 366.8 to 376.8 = 16.7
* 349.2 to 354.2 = 17.4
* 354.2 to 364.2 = 17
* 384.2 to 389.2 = 16.9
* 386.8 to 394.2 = 16.3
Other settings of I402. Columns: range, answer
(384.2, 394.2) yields 15.93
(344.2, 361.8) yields 16.63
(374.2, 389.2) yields 16.04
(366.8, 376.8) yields 16.1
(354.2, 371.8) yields 16.56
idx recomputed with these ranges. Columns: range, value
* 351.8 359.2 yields 17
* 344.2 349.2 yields 17.2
